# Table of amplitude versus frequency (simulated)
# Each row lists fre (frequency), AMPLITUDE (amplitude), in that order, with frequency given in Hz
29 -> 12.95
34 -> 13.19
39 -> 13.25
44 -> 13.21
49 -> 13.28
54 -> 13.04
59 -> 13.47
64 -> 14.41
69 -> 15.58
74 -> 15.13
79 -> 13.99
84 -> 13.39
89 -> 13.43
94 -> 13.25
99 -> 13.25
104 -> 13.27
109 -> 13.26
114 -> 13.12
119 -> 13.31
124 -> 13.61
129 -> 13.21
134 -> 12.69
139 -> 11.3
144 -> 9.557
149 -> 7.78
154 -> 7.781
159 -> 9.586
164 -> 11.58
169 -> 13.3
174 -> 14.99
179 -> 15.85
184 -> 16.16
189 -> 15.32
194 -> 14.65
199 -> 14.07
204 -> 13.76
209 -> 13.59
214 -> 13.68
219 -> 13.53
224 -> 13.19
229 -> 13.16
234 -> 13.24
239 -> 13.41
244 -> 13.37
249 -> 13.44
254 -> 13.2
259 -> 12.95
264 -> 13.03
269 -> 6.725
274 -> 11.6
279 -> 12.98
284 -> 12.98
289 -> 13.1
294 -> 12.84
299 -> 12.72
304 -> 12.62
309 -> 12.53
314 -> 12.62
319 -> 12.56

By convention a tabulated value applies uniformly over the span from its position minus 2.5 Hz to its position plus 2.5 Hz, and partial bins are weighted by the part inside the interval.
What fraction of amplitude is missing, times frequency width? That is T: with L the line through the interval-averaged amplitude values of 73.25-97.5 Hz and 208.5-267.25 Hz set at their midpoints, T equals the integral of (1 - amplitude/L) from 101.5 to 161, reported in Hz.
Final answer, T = 8.87 Hz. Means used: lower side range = 13.7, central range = 11.6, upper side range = 13.2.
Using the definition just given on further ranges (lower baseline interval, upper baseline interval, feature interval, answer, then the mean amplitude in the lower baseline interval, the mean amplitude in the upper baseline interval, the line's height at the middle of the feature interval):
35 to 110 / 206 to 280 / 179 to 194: -2.9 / 13.7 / 12.7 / 13.1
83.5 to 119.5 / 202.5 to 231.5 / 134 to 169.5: 8.6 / 13.3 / 13.5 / 13.4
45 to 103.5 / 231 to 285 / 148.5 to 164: 5.0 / 13.8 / 12.4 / 13.2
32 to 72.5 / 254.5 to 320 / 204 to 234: -1.8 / 13.7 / 12.3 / 12.7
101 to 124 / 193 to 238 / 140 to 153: 4.4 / 13.3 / 13.6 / 13.4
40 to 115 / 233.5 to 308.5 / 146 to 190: 2.6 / 13.7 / 12.5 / 13.1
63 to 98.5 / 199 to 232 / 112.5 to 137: 1.3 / 14.1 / 13.5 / 13.9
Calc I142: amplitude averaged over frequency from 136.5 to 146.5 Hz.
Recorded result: 10.4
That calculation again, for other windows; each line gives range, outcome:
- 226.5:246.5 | 13.3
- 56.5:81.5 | 14.5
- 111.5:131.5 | 13.3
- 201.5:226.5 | 13.6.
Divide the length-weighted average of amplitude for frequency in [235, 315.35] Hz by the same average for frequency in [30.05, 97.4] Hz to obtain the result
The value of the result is 0.91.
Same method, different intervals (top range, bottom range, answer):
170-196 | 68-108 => 1.11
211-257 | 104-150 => 1.10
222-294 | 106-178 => 1.06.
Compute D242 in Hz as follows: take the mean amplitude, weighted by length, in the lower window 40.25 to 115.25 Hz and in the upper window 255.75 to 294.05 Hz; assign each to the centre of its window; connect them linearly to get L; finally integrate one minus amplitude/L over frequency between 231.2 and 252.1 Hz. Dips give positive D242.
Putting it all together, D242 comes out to -1.84 Hz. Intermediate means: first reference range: 13.7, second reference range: 12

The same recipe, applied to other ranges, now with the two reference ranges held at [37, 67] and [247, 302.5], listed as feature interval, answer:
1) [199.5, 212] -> -1.0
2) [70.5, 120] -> -1.2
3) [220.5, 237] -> -0.9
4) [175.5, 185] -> -2.3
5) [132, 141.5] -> 0.8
